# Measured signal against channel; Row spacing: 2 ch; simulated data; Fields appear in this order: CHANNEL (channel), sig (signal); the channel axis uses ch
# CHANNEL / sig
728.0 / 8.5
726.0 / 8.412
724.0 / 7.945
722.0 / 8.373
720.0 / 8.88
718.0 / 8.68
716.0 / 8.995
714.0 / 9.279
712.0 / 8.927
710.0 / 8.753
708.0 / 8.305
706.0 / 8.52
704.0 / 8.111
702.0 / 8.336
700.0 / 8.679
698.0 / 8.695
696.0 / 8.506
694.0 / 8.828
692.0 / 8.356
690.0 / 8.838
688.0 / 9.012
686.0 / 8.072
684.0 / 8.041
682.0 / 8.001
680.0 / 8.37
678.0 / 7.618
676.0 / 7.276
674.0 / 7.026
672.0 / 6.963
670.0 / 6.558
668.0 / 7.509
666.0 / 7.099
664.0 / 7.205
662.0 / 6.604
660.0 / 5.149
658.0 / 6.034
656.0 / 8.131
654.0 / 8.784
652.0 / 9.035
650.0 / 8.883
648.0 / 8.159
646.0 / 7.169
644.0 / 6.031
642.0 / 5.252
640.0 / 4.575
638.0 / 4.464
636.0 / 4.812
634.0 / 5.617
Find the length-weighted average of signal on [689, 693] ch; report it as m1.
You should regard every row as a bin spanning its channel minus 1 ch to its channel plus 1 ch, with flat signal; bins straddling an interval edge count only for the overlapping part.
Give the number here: 8.6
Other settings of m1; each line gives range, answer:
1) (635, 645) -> 5.03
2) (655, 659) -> 7.08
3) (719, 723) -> 8.63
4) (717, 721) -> 8.78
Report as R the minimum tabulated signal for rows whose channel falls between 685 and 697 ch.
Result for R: 8.072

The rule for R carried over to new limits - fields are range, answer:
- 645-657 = 7.169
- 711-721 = 8.68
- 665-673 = 6.558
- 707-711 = 8.305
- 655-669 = 5.149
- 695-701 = 8.506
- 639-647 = 4.575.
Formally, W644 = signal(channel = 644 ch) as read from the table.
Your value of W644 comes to 6.031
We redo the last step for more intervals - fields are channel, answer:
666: 7.099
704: 8.111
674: 7.026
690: 8.838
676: 7.276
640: 4.575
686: 8.072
